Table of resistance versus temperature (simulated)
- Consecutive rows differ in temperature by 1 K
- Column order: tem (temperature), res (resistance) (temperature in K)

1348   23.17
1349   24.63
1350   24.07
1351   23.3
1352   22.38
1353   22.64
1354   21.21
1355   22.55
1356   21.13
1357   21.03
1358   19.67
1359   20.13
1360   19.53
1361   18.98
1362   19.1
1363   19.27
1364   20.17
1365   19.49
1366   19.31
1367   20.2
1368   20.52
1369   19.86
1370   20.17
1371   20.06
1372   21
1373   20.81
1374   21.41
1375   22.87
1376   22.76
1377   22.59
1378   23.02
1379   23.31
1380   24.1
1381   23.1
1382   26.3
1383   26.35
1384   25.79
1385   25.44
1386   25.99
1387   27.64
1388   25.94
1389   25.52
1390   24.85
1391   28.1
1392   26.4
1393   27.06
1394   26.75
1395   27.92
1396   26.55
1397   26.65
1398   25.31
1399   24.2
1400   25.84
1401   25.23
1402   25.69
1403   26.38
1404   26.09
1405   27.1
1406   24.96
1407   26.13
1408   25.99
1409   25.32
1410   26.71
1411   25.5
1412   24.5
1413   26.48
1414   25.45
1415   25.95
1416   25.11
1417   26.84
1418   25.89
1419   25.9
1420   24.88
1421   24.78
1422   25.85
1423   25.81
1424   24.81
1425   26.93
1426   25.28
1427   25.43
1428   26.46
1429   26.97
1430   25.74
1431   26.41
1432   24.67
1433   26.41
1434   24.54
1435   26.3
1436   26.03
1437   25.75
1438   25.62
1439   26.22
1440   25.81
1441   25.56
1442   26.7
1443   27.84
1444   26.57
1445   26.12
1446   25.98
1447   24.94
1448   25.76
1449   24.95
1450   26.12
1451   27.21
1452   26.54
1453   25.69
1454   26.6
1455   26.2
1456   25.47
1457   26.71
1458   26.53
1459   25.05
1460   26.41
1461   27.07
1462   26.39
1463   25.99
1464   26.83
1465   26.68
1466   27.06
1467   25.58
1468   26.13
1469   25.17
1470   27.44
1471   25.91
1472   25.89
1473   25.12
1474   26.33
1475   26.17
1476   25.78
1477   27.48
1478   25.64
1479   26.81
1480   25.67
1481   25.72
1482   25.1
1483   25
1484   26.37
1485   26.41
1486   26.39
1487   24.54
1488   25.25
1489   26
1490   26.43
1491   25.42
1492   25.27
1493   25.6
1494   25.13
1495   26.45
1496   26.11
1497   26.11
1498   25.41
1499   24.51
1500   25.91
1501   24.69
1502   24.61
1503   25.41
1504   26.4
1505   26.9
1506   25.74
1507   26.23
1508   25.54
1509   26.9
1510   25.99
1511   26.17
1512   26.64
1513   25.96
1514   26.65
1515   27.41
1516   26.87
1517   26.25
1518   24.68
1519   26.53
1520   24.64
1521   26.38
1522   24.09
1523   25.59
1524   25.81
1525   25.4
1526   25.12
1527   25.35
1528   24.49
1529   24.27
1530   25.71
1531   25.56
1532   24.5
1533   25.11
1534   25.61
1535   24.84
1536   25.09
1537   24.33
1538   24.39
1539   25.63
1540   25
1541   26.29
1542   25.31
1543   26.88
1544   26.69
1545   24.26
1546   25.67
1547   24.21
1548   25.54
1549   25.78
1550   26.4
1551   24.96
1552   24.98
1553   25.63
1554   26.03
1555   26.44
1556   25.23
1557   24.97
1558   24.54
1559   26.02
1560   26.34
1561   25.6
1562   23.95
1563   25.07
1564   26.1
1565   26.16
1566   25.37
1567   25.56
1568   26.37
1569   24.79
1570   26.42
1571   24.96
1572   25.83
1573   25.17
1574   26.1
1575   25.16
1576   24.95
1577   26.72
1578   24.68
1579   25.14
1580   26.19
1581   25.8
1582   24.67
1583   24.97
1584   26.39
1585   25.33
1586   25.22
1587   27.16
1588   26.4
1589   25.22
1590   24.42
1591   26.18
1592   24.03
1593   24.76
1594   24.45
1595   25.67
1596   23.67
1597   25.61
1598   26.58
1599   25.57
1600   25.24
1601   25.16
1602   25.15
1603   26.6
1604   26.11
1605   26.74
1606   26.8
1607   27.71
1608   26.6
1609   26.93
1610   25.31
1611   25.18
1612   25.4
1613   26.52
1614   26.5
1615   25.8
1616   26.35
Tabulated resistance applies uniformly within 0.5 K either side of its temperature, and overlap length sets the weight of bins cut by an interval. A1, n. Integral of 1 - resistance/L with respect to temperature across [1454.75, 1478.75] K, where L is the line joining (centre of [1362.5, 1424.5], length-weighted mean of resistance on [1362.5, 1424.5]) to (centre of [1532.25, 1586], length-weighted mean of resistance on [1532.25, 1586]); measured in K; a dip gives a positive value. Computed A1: -1.2 K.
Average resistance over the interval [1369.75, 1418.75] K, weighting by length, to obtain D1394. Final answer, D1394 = 25.1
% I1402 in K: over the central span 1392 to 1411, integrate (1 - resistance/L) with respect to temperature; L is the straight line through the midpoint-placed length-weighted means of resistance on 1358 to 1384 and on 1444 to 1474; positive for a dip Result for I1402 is -2.5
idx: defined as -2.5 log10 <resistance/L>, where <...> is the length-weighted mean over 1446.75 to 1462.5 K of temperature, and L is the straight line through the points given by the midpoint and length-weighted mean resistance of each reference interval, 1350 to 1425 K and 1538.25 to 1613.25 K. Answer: -0.07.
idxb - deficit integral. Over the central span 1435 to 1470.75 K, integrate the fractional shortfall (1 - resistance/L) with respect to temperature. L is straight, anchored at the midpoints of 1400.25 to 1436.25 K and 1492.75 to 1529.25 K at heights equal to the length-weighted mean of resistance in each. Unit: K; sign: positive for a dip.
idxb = -0.6 K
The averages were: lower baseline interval 25.8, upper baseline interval 25.7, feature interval 26.2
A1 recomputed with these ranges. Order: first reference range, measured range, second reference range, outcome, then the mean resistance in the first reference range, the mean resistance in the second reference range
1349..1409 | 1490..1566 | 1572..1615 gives -1.7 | 23.5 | 25.7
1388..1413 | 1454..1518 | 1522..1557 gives -1.0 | 26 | 25.3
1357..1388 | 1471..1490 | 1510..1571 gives -1.3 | 22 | 25.5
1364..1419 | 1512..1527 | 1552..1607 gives -0.3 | 24.6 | 25.6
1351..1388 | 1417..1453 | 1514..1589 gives -4.1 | 22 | 25.5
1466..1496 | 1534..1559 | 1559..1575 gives 0.3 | 25.9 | 25.6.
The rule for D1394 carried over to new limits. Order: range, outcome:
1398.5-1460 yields 25.9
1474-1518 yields 25.9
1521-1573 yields 25.4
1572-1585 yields 25.5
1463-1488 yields 26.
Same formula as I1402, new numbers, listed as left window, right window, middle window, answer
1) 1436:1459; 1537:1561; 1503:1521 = -0.3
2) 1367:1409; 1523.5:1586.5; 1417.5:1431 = -0.5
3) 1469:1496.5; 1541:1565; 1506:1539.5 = 0.2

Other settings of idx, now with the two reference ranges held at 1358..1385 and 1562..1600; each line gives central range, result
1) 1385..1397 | -0.207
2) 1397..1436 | -0.151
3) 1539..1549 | -0.034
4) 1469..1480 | -0.118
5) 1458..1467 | -0.137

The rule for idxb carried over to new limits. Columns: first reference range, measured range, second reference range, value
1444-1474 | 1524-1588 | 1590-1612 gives 0.9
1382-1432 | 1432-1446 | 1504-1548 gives -0.1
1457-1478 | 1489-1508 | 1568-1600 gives 0.2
